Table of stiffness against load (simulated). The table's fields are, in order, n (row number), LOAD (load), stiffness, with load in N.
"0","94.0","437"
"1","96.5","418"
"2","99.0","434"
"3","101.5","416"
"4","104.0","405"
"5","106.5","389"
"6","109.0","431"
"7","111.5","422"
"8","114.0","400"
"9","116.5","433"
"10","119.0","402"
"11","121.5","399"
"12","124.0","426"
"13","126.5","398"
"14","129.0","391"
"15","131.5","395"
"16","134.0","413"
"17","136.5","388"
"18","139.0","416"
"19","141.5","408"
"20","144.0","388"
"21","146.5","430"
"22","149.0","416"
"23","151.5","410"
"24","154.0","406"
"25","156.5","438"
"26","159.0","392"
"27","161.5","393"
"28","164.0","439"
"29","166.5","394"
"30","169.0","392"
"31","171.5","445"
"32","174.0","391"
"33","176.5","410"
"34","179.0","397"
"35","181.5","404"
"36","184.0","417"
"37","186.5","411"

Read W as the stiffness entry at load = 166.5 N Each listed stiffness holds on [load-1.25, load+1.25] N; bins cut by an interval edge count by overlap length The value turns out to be 394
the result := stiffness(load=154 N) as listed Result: 406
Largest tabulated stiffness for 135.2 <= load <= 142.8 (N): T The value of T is 416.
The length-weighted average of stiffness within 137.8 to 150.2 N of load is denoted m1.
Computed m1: 412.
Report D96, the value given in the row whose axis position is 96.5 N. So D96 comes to 418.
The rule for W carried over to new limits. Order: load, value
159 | 392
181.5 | 404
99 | 434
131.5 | 395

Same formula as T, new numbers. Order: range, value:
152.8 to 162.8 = 438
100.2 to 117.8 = 433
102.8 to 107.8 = 405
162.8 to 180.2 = 445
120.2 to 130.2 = 426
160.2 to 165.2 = 439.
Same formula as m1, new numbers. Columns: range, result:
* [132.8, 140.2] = 406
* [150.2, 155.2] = 408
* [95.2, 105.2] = 418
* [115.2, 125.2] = 415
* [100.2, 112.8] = 413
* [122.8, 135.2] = 404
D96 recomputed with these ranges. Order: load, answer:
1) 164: 439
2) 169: 392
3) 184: 417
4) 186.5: 411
